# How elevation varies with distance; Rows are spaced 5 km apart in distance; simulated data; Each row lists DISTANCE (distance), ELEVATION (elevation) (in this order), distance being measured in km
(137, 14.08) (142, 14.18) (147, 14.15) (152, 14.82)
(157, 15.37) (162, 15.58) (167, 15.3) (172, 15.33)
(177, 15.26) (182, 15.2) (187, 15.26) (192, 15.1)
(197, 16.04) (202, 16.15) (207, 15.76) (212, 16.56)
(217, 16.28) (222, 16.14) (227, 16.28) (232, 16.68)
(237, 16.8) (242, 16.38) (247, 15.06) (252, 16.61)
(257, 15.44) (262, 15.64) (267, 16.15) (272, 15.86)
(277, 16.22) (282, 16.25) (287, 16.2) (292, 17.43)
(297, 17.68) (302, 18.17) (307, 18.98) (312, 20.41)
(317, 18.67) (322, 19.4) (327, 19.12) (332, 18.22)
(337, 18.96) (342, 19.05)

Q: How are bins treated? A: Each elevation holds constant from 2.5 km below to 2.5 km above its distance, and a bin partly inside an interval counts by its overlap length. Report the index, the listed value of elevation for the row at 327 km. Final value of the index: 19.12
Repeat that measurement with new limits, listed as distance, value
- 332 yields 18.22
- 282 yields 16.25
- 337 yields 18.96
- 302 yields 18.17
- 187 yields 15.26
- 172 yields 15.33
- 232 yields 16.68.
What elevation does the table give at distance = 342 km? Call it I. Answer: 19.05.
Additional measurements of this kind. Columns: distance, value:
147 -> 14.15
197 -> 16.04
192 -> 15.1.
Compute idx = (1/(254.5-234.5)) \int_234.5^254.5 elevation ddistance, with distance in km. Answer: 16.2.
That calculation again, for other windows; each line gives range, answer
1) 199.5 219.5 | 16.2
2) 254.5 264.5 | 15.5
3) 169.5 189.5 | 15.3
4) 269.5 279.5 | 16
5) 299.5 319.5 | 19.1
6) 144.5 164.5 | 15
